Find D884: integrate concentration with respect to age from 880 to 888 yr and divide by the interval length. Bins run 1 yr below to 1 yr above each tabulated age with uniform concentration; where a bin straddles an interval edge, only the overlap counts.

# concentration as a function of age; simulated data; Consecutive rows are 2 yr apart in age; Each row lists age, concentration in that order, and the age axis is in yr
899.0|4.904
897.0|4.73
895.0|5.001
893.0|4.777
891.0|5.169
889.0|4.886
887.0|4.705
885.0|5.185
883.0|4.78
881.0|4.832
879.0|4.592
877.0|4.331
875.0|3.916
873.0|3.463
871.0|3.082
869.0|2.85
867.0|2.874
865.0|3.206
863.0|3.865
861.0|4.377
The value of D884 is 4.88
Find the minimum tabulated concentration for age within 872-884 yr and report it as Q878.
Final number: 3.463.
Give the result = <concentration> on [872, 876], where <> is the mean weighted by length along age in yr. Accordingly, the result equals 3.69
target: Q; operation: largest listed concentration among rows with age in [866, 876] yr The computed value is 3.916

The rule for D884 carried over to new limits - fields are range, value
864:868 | 3.04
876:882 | 4.58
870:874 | 3.27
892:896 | 4.89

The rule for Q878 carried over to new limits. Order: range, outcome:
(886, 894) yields 4.705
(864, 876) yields 2.85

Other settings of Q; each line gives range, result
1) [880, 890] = 5.185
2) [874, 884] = 4.832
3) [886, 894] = 5.169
